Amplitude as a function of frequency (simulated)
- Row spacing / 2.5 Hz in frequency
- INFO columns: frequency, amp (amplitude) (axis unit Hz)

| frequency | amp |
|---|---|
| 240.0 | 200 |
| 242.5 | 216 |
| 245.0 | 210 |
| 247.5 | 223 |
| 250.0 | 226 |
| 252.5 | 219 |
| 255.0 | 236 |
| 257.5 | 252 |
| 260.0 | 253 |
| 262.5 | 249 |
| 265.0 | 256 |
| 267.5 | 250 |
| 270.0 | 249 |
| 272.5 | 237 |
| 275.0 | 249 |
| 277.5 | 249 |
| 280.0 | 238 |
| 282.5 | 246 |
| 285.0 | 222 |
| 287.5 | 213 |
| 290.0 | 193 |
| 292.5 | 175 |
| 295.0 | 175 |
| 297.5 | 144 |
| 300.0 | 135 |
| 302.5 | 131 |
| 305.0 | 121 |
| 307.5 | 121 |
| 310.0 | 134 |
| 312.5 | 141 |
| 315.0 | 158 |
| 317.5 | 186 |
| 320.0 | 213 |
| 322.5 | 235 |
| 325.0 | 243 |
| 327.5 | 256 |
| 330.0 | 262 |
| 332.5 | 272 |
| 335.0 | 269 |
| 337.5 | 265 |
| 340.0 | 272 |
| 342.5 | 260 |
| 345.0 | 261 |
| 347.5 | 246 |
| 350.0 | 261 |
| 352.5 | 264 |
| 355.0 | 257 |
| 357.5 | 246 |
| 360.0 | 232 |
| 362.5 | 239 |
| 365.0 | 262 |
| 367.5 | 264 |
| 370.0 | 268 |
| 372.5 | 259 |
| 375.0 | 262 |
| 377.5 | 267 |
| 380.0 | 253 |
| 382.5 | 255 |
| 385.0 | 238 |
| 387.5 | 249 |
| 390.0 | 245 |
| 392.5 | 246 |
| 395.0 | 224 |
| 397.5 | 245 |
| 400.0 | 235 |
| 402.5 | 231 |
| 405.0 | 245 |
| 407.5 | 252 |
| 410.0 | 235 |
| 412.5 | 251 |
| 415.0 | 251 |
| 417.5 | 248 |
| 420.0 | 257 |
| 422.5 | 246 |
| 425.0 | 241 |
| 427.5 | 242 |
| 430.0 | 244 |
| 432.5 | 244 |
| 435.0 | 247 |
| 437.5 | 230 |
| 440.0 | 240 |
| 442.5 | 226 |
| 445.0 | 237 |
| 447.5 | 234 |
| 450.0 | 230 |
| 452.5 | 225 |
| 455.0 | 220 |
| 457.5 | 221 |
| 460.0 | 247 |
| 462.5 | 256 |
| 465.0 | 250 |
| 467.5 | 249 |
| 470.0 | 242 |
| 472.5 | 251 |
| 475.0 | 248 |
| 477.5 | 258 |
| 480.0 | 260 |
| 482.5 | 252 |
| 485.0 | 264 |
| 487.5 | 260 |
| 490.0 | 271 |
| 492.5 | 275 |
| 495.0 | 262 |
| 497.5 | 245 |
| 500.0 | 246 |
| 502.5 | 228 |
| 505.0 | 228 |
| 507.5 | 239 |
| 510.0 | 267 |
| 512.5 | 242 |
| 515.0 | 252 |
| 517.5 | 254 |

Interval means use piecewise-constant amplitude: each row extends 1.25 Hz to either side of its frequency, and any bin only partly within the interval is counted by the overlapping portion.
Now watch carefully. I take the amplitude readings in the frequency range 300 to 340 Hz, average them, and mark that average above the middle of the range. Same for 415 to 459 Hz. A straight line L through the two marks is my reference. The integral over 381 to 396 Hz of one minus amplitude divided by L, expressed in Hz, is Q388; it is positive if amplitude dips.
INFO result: -1.4 Hz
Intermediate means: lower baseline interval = 201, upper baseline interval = 238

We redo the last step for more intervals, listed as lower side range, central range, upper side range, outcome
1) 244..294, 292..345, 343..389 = 9.6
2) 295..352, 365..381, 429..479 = -3.0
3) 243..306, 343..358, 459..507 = -1.9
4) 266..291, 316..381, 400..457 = -4.2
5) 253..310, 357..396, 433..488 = -4.3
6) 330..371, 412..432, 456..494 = 0.7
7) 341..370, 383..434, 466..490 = 2.2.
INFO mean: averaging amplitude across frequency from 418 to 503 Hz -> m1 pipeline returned 246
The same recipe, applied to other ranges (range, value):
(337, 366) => 255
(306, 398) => 238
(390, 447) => 242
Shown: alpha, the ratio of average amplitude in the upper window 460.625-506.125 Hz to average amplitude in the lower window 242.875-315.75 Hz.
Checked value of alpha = 1.24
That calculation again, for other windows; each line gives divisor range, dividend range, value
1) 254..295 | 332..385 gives 1.10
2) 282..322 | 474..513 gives 1.50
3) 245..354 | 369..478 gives 1.11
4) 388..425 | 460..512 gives 1.04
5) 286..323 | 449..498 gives 1.52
